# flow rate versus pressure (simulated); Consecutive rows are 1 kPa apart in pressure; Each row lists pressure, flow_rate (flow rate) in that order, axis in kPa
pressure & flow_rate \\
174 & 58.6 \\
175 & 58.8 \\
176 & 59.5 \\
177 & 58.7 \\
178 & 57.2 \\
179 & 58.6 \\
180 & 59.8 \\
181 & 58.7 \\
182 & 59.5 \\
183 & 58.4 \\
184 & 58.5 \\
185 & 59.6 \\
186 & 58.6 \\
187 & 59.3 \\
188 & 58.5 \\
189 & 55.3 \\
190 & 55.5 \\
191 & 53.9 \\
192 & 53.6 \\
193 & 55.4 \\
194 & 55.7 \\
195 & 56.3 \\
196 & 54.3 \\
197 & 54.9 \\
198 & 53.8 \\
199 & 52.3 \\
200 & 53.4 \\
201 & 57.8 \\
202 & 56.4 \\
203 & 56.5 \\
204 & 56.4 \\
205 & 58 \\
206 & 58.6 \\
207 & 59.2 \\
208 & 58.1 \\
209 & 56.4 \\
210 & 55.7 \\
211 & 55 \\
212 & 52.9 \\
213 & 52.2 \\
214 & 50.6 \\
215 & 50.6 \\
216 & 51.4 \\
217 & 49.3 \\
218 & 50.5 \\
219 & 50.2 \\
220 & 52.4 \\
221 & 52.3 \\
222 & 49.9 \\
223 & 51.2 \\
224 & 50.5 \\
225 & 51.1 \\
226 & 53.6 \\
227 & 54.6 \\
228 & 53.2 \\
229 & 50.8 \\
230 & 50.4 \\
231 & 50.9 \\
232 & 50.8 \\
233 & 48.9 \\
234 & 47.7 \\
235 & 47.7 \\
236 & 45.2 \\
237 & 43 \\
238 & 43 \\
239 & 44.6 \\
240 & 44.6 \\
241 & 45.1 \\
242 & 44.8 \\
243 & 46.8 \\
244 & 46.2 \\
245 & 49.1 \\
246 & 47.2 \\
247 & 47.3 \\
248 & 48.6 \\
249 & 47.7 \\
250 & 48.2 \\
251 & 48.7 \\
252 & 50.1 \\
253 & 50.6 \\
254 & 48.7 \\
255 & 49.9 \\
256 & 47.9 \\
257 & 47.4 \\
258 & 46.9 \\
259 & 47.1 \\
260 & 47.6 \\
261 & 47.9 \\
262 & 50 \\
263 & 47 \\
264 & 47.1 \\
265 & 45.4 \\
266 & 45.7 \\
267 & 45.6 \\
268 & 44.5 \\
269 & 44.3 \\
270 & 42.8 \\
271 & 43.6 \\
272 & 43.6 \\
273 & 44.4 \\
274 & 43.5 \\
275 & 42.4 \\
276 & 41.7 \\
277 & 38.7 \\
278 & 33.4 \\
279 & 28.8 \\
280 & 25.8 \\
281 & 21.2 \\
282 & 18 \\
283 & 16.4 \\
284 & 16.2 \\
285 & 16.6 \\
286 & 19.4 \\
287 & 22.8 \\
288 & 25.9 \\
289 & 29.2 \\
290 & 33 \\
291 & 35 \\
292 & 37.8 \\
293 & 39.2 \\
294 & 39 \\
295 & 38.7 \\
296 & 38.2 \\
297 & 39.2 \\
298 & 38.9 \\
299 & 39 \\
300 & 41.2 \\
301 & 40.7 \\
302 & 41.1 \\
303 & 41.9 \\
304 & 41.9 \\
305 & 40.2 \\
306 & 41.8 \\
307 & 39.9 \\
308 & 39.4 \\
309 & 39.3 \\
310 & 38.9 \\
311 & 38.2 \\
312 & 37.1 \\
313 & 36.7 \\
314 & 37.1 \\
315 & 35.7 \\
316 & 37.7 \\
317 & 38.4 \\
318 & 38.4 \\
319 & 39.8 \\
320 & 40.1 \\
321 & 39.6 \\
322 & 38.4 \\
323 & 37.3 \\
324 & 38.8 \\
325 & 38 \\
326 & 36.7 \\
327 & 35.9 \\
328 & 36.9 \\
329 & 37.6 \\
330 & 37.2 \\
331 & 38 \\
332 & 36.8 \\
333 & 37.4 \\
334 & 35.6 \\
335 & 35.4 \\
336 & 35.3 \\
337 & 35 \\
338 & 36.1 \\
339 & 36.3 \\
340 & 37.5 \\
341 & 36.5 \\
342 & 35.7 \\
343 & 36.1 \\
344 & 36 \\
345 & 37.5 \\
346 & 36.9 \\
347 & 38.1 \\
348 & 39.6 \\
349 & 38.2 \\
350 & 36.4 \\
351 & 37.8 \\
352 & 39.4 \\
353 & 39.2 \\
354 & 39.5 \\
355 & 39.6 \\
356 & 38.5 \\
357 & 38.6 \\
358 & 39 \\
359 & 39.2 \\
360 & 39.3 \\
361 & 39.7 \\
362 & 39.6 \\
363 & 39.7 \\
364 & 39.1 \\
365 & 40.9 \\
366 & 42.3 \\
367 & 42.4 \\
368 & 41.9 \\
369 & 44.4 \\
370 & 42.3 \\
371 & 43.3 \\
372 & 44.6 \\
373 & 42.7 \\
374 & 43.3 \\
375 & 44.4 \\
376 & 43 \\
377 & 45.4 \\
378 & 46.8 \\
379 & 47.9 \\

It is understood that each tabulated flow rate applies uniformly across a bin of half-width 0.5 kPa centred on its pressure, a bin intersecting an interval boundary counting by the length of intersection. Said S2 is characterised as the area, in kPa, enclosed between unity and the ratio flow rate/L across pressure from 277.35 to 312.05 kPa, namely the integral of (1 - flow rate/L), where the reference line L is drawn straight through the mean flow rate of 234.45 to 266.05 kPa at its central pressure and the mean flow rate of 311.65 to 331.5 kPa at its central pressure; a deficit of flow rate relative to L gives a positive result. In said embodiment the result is 6.3 kPa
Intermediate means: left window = 47.1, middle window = 33.5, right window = 37.8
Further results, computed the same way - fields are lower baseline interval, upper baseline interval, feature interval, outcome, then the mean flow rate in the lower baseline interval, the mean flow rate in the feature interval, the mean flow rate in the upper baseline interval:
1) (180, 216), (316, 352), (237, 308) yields 8.5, 56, 40.4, 37.3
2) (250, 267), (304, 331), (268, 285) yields 4.3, 47.9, 33.8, 38.3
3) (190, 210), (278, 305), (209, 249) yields -1.1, 55.8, 49.5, 31.9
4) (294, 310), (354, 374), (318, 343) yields 2.0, 40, 37.2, 40.9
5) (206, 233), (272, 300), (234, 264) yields -2.7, 52.5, 47.2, 32.3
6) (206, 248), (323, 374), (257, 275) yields 0.3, 50.2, 45.7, 38.6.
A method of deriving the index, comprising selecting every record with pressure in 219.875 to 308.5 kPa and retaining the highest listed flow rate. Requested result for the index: 54.6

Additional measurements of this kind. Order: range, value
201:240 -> 59.2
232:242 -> 50.8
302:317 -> 41.9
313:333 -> 40.1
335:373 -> 44.6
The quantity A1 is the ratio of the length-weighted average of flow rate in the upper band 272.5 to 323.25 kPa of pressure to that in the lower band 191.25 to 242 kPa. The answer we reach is 0.7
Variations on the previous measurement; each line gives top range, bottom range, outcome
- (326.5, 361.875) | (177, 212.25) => 0.66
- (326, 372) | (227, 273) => 0.81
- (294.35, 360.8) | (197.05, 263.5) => 0.76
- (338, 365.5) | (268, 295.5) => 1.16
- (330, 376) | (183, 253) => 0.75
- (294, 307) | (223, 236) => 0.79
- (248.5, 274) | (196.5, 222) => 0.87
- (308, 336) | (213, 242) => 0.76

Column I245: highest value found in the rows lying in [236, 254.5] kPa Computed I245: 50.6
